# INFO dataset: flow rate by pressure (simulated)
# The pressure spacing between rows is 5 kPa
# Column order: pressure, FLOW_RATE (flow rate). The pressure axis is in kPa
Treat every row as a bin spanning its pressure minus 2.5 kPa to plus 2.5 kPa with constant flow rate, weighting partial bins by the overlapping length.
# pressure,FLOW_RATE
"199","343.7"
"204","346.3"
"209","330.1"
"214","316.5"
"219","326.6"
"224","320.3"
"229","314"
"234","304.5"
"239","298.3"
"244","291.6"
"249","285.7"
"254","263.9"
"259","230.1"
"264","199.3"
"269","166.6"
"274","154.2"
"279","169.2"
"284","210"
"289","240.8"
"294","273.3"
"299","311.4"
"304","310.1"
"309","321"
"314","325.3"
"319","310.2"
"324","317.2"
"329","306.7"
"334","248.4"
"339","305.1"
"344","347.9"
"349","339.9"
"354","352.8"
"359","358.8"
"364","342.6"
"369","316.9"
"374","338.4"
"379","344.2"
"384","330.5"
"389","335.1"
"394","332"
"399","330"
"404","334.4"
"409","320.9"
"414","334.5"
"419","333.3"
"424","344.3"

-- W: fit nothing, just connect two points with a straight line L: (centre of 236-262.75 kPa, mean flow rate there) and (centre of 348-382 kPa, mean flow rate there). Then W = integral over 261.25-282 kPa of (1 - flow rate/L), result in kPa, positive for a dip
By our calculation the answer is 8.1 kPa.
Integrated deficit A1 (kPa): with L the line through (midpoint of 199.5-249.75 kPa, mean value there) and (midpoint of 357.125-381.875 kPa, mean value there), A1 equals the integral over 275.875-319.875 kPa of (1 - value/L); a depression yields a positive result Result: 7.6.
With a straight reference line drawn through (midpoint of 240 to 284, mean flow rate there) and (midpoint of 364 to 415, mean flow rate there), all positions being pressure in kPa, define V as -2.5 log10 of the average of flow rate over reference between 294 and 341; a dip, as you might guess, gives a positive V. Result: -0.13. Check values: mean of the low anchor 222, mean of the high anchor 332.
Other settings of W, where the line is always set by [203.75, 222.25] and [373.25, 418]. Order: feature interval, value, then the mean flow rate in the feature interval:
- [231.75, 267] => 6.7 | 266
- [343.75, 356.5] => -0.6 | 347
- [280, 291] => 3.8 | 217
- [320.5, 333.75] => 1.2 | 301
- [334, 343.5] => 0.9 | 299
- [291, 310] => 1.7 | 301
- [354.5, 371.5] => -0.5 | 341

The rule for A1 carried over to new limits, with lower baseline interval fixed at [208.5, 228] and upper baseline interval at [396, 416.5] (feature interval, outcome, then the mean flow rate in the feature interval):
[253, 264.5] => 3.2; 232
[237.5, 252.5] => 1.6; 290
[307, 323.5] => 0.4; 319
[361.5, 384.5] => -0.4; 335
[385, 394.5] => -0.1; 333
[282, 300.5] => 3.9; 257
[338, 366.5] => -1.3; 343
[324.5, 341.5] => 1.9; 290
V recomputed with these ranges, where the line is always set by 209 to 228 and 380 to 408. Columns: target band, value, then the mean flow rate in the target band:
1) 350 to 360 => -0.07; 353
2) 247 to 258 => 0.20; 268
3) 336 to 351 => 0.00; 328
